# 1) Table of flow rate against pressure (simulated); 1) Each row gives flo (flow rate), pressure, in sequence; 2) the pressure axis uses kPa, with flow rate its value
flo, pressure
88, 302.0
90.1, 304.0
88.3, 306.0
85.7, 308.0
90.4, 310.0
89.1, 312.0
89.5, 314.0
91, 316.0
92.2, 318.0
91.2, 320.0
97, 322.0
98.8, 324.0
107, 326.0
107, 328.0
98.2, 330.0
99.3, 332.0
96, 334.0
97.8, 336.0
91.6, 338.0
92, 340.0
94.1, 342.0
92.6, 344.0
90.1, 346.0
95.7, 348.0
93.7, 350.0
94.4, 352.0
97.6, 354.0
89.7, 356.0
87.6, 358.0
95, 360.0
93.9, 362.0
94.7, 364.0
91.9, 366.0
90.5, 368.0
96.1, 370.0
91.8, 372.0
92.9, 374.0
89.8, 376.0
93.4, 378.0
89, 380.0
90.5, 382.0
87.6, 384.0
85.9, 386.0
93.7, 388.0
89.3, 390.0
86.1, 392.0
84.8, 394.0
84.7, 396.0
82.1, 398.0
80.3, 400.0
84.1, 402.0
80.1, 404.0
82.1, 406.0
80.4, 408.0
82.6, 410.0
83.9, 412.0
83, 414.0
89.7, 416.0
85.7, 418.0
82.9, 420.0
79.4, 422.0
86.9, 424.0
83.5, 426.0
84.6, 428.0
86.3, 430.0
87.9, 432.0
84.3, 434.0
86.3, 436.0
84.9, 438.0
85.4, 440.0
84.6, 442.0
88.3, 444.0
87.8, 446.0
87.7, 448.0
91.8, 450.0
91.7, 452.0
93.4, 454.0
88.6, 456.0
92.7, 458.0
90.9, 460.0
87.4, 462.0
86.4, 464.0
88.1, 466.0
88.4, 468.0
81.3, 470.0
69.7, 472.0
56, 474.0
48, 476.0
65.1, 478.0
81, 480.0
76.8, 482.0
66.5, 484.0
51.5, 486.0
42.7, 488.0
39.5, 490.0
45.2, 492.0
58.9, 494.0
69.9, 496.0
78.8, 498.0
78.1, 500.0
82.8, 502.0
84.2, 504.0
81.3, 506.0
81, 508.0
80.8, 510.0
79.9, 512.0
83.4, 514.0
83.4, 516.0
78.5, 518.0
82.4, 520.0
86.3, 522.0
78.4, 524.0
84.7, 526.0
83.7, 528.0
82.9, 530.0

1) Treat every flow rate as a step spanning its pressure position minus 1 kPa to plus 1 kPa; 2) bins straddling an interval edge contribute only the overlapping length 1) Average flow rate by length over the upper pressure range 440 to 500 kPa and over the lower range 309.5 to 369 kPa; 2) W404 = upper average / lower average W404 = 0.80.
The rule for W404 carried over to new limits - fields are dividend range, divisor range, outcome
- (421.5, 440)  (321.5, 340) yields 0.86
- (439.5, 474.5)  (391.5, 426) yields 1.03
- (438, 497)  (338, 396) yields 0.83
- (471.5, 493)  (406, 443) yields 0.69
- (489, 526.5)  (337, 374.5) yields 0.81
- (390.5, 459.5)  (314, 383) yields 0.91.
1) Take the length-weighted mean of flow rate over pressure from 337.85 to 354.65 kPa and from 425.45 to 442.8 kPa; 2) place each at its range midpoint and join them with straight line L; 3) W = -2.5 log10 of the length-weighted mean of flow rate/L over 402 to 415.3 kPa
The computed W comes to 0.07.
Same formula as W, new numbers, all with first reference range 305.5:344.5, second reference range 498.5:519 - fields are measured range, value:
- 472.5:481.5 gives 0.29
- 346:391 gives -0.01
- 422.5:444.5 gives 0.01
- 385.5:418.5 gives 0.06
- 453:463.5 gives -0.07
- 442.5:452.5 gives -0.04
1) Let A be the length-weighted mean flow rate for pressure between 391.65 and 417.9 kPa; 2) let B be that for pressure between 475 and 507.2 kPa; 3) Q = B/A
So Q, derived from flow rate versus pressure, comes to 0.8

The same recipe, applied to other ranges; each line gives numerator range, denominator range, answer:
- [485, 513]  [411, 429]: 0.81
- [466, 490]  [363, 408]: 0.75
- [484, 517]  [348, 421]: 0.79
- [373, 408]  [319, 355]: 0.90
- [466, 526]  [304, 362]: 0.77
